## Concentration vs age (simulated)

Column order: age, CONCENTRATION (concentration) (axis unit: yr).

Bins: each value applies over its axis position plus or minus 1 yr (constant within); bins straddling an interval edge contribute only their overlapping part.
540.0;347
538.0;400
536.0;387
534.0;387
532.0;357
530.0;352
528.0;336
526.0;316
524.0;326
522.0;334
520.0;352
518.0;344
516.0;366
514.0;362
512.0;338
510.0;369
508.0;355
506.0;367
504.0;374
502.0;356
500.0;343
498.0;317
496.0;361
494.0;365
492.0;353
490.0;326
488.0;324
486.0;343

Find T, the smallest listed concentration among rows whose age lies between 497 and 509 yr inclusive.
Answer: 317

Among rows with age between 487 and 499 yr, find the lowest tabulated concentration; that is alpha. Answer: 317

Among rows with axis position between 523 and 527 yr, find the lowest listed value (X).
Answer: 316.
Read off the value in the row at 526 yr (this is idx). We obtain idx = 316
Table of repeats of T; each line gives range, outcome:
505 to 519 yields 338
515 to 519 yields 344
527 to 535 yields 336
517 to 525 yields 326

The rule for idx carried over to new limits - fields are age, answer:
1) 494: 365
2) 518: 344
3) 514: 362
